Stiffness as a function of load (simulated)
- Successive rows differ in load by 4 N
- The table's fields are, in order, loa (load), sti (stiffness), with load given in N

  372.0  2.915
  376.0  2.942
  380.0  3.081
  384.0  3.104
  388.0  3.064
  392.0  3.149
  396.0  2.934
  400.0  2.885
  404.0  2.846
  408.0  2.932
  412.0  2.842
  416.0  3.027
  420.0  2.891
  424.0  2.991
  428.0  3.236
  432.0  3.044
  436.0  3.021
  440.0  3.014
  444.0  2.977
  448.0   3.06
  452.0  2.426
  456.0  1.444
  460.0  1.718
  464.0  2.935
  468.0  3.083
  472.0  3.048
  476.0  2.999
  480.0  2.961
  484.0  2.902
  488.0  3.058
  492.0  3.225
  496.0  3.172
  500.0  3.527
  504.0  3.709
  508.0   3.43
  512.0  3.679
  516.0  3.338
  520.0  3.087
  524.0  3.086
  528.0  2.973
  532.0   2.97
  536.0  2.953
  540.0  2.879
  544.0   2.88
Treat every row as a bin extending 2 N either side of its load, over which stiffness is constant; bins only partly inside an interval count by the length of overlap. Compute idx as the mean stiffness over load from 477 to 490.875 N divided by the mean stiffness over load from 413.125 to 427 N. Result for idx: 1.0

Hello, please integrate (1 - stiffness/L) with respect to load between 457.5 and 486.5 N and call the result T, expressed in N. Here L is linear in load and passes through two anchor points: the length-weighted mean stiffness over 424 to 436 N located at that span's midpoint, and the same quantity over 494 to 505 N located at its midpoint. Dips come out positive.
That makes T 4.6 N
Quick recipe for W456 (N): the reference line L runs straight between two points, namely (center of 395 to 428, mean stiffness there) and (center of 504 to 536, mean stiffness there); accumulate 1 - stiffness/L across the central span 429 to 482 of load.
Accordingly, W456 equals 5.20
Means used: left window 2.94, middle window 2.76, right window 3.24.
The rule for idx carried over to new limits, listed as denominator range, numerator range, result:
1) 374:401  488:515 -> 1.13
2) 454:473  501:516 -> 1.48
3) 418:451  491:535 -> 1.09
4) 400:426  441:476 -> 0.90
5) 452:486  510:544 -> 1.18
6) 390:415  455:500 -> 0.97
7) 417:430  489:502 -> 1.08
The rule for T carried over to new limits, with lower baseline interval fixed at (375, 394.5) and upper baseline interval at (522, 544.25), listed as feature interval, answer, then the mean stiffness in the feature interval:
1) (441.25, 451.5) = 0.3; 2.93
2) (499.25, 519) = -3.5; 3.51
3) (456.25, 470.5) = 2.6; 2.46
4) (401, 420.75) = 0.9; 2.91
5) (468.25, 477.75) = -0.1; 3.04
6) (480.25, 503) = -1.5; 3.18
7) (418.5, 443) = 0.0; 3.03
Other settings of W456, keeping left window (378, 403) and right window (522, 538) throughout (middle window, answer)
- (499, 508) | -1.8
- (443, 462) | 4.6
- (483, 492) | -0.1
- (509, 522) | -1.6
